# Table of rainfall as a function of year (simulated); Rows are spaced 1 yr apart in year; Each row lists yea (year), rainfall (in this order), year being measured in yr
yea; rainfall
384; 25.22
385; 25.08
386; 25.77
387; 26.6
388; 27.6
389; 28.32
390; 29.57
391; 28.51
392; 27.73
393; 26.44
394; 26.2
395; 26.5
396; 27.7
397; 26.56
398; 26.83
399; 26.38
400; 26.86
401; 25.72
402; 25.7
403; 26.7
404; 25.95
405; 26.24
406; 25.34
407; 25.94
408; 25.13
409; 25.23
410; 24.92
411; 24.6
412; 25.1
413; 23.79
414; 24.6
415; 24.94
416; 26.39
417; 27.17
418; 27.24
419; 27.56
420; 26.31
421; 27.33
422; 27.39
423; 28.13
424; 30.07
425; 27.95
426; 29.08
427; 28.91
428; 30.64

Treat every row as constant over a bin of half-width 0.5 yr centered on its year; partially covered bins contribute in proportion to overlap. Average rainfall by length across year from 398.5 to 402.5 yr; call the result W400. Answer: 26.2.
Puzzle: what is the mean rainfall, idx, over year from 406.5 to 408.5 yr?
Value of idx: 25.5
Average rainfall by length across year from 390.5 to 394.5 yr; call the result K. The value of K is 27.2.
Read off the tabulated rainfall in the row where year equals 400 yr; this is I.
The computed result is 26.86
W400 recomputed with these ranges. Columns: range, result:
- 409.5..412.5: 24.9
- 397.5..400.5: 26.7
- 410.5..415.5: 24.6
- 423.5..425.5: 29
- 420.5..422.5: 27.4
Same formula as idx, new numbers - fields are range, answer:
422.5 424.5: 29.1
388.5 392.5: 28.5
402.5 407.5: 26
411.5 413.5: 24.4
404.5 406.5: 25.8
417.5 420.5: 27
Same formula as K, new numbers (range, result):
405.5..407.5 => 25.6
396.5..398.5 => 26.7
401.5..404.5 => 26.1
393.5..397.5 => 26.7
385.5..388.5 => 26.7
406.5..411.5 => 25.2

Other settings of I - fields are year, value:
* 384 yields 25.22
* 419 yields 27.56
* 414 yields 24.6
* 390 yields 29.57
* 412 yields 25.1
